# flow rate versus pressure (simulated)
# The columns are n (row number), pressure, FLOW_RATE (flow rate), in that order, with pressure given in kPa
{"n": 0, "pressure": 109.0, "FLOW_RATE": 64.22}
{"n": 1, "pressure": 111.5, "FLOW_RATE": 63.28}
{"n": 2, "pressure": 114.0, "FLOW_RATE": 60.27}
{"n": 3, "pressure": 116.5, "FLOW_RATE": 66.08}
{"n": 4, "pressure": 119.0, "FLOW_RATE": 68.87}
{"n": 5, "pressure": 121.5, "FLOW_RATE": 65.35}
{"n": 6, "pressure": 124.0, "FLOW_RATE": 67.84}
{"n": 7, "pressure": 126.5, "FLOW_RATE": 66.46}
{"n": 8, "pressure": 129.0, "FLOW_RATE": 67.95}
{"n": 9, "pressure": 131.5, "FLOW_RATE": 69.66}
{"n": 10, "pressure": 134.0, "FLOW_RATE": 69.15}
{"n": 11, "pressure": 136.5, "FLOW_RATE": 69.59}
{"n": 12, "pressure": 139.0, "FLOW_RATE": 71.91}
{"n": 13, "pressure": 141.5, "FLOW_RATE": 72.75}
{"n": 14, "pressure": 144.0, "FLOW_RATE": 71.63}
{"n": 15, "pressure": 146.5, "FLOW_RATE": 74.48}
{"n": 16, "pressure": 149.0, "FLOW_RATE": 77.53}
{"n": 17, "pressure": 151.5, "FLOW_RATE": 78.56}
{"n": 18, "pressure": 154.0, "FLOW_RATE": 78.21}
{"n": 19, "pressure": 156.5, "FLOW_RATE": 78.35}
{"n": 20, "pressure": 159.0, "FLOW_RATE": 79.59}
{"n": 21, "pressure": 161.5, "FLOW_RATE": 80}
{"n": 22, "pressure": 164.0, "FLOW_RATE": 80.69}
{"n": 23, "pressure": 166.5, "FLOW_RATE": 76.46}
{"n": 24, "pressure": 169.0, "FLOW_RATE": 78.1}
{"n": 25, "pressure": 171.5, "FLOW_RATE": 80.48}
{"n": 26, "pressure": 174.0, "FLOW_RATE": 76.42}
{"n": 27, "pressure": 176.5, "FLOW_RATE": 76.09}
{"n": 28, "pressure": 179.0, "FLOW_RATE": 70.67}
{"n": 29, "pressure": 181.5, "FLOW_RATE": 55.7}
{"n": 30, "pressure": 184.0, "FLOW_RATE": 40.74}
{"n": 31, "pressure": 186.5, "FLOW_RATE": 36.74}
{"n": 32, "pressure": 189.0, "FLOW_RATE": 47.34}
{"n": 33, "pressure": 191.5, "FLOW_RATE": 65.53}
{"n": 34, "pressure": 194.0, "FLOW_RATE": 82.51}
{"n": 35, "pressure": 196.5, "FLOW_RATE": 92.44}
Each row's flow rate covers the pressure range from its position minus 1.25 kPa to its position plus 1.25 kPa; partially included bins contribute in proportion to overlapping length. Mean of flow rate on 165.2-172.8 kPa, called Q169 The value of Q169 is 78.3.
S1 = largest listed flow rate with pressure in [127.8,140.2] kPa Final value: 71.91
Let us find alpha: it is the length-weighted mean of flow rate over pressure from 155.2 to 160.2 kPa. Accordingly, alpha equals 79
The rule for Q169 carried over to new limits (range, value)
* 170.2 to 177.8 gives 77.6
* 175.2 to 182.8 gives 67.4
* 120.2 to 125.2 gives 66.6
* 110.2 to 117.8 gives 63.3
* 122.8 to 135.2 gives 68.2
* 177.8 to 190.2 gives 50.2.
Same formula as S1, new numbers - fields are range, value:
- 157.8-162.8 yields 80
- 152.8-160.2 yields 79.59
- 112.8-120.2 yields 68.87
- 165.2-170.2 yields 78.1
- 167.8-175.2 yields 80.48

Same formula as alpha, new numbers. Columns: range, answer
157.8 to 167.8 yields 79.2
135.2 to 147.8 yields 72.1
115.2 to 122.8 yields 66.7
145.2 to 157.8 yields 77.4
